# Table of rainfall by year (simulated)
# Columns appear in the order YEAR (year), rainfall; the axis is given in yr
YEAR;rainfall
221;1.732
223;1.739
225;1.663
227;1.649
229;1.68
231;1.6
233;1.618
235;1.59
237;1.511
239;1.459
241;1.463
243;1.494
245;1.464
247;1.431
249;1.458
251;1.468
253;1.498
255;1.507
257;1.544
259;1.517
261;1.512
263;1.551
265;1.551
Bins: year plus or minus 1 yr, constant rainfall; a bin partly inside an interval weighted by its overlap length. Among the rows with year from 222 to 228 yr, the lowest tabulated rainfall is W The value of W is 1.649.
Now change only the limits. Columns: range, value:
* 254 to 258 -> 1.507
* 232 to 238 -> 1.511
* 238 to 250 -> 1.431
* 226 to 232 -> 1.6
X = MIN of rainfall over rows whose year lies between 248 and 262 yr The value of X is 1.458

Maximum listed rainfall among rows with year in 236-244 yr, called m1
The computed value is 1.511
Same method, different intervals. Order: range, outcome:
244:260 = 1.544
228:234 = 1.68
